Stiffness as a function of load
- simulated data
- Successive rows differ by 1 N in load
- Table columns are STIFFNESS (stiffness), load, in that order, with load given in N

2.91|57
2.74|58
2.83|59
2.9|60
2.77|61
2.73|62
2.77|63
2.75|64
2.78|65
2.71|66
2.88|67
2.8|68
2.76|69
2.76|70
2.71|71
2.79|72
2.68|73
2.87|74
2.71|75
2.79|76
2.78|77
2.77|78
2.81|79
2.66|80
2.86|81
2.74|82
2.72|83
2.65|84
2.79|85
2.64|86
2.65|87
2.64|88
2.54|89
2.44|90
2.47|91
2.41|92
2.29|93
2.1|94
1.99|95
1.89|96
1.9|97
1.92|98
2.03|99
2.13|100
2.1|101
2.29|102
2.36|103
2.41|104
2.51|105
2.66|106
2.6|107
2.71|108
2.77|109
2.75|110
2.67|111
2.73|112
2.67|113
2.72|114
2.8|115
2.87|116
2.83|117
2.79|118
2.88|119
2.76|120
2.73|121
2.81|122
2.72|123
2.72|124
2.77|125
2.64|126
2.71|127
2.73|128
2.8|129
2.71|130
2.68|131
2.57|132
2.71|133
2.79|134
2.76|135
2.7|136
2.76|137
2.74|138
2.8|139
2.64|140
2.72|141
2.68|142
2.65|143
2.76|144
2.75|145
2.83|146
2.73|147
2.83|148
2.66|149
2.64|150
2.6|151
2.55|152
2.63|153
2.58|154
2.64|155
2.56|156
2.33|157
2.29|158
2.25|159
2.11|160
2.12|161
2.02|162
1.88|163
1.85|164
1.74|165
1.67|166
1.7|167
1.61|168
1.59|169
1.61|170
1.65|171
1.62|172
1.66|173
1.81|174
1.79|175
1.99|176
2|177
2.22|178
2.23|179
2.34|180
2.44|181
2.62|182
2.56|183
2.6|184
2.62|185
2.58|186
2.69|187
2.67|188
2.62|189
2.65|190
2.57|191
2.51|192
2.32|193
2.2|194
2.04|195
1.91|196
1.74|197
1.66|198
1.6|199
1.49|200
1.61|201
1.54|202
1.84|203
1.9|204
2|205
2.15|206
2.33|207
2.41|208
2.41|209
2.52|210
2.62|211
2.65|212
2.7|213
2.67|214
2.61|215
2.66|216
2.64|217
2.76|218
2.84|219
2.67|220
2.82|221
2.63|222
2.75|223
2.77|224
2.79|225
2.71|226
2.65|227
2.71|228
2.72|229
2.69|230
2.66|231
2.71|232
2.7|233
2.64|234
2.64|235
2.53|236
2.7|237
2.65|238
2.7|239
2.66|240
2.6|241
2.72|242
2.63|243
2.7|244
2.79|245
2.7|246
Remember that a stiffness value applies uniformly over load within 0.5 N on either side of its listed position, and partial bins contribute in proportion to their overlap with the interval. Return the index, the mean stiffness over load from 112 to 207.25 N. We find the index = 2.37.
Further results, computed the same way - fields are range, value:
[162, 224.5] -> 2.22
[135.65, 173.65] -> 2.32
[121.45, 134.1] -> 2.72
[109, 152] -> 2.73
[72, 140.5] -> 2.61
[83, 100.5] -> 2.33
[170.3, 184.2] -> 2.09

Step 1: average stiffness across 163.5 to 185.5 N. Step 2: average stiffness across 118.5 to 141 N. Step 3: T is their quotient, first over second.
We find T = 0.73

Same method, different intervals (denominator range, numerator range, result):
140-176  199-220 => 1.03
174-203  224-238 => 1.22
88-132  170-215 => 0.87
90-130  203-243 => 1.03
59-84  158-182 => 0.70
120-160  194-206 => 0.67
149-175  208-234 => 1.29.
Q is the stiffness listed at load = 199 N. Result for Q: 1.6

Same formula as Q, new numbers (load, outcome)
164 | 1.85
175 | 1.79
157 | 2.33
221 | 2.82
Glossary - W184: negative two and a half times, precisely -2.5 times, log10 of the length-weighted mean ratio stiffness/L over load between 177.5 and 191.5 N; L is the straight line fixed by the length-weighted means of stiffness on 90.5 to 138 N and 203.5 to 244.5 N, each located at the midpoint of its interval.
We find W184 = 0.03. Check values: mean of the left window 2.56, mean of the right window 2.61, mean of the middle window 2.53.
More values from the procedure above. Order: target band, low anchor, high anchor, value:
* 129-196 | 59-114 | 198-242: 0.07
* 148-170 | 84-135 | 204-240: 0.18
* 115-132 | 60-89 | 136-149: -0.01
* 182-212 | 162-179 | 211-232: 0.01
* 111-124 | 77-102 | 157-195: -0.18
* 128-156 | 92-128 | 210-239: -0.05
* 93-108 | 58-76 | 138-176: 0.16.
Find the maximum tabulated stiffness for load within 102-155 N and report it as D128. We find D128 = 2.88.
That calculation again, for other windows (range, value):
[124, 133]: 2.8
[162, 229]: 2.84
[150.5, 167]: 2.64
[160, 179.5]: 2.23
